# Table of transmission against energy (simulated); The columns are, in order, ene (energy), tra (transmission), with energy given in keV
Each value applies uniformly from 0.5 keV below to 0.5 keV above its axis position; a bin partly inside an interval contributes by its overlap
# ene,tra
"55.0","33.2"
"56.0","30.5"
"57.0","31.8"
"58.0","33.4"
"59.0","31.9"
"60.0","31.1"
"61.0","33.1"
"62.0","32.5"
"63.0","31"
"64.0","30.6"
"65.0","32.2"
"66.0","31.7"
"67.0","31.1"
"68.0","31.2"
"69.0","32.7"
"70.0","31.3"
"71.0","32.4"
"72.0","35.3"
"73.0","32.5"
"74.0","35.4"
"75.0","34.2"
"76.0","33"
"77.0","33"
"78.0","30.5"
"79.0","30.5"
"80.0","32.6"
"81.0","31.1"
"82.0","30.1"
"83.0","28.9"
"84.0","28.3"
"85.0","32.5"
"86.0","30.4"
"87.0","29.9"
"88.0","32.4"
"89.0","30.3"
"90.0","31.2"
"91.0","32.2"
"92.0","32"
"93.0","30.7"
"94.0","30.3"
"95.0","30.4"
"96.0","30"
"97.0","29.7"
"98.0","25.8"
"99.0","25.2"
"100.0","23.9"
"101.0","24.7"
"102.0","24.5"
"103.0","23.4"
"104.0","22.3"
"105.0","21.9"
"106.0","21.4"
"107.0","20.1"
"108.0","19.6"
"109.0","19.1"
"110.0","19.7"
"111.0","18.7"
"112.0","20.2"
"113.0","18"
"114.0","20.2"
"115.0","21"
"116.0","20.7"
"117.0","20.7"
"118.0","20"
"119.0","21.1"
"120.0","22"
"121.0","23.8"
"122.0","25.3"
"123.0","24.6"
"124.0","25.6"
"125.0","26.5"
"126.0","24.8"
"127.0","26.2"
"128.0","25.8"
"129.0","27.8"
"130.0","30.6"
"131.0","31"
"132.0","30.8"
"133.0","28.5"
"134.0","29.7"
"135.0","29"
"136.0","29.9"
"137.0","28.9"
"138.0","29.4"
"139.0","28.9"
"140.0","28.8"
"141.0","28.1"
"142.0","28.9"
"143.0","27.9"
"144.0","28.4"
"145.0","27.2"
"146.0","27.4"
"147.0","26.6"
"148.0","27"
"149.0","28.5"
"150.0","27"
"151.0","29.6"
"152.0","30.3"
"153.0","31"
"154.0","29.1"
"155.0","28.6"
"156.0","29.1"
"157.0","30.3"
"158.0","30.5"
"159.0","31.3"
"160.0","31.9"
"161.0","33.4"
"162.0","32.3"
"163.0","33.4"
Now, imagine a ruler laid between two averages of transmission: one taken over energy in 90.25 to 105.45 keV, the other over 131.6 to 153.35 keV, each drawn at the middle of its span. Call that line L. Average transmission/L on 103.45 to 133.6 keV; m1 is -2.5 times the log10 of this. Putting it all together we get 0.20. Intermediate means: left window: 27.2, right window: 28.7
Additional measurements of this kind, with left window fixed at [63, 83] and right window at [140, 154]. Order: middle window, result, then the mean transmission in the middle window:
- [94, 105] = 0.18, 26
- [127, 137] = 0.00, 29.1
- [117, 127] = 0.24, 23.7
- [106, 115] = 0.47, 19.6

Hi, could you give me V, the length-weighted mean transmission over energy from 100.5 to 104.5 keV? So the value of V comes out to 23.7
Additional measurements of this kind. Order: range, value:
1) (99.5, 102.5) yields 24.4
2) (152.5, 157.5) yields 29.6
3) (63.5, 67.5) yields 31.4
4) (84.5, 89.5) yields 31.1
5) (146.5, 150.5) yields 27.3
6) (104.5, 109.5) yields 20.4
